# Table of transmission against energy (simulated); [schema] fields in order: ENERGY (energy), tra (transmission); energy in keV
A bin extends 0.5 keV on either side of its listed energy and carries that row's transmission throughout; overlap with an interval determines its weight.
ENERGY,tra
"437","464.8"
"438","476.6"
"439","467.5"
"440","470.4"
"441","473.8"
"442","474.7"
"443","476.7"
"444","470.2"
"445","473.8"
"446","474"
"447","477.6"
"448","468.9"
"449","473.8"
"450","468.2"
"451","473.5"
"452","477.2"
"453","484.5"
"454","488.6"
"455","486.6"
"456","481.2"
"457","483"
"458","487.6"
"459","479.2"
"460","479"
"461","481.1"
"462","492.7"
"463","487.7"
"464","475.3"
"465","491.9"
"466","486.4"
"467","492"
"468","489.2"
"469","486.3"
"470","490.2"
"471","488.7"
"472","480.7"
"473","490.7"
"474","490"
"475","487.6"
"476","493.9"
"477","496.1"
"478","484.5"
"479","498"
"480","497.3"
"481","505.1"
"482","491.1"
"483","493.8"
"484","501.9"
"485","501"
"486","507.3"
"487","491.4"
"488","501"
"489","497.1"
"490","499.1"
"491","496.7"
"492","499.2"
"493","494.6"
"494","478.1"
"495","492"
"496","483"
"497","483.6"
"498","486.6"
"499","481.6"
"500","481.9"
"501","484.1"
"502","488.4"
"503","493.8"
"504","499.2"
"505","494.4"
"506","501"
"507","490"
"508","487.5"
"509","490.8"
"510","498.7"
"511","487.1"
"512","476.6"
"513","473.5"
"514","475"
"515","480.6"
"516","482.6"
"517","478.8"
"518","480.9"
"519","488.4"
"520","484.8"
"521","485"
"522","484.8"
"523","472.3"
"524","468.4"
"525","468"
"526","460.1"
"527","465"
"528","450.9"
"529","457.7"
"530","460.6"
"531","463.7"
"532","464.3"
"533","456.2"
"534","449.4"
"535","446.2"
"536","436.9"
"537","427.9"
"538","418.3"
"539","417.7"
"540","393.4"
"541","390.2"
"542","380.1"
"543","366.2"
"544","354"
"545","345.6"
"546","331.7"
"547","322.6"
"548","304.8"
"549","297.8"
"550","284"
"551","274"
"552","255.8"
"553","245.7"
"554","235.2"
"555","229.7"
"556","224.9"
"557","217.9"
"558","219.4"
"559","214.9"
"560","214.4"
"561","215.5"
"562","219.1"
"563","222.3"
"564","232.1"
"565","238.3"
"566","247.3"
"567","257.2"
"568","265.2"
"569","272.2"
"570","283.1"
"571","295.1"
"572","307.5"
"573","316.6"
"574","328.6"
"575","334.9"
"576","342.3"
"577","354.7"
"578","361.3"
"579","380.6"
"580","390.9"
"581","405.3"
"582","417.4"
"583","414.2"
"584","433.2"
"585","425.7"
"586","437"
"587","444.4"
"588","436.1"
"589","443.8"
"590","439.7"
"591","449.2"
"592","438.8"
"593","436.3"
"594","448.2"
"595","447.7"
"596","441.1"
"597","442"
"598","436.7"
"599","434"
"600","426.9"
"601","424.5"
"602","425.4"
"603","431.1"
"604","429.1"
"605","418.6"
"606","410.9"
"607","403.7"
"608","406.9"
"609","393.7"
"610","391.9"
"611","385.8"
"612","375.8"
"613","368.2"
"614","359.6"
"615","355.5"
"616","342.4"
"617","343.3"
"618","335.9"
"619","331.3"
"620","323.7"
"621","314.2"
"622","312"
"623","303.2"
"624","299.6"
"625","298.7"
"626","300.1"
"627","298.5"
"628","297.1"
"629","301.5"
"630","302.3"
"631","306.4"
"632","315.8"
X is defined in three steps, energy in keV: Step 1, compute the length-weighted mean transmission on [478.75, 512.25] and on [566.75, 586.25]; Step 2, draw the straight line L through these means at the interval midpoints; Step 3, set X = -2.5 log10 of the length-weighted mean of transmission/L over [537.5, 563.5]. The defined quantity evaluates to 0.34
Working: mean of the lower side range 493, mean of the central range 292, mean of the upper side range 351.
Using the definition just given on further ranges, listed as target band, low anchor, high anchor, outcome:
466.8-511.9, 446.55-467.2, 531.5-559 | -0.15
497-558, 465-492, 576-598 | 0.11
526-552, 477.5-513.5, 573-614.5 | 0.16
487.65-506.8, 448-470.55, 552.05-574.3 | -0.23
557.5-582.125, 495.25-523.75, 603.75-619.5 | 0.40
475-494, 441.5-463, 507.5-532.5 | -0.04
